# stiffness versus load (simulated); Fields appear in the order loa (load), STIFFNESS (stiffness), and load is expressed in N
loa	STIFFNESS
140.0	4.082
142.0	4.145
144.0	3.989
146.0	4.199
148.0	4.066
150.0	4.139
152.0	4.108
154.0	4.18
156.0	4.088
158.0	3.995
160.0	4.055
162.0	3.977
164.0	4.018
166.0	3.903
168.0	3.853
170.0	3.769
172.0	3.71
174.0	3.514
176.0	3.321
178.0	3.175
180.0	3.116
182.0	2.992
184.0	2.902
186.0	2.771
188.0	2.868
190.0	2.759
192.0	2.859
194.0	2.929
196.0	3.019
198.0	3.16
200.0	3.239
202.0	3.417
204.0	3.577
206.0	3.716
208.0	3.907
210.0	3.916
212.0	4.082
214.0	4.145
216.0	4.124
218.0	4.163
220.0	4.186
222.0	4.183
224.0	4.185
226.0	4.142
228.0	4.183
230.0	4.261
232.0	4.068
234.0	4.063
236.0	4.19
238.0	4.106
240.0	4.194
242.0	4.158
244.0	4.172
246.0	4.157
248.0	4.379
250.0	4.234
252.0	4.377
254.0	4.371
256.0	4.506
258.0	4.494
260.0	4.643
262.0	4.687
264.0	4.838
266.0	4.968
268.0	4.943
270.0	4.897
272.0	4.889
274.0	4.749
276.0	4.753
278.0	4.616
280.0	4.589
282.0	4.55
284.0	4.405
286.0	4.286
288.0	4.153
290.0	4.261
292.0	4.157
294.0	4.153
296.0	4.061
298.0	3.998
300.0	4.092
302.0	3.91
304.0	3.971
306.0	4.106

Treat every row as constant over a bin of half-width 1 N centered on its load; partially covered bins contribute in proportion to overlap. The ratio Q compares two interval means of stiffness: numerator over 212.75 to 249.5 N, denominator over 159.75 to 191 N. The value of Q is 1.23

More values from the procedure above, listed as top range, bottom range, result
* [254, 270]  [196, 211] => 1.34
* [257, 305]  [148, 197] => 1.27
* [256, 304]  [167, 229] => 1.26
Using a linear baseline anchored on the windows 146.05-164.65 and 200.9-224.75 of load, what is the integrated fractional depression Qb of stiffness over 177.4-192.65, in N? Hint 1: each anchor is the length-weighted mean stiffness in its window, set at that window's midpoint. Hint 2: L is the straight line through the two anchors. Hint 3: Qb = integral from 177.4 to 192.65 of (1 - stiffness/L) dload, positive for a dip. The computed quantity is 4.1 N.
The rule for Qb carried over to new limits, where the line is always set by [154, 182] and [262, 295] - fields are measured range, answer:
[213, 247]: 0.3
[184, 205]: 4.7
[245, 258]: 0.1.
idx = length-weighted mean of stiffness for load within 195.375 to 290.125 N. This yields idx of 4.24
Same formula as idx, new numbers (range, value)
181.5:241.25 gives 3.68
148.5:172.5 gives 3.99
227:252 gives 4.19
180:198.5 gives 2.92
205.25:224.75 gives 4.06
